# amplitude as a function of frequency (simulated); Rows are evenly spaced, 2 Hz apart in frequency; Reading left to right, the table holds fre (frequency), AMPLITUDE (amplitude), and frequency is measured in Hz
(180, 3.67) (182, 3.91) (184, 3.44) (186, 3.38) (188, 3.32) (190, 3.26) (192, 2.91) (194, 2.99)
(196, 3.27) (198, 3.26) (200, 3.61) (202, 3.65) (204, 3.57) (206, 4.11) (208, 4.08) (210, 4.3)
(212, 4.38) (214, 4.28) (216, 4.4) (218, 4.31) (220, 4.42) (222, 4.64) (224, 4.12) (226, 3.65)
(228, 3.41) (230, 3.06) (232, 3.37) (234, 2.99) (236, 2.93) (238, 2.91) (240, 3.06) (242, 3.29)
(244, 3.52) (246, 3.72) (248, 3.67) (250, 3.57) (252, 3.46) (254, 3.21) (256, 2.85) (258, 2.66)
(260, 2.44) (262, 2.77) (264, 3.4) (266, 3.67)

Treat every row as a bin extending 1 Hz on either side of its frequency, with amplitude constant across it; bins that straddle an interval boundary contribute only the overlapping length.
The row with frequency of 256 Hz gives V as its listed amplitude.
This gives 2.85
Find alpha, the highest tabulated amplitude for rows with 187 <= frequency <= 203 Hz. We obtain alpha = 3.65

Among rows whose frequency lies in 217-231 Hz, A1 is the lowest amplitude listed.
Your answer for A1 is 3.06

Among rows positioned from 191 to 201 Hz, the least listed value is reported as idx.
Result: 2.91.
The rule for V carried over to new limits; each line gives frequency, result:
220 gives 4.42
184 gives 3.44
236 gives 2.93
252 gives 3.46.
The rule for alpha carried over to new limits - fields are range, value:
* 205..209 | 4.11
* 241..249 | 3.72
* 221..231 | 4.64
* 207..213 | 4.38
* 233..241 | 3.06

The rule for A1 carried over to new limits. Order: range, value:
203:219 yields 3.57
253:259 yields 2.66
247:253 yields 3.46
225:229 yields 3.41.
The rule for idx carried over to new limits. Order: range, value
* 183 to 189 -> 3.32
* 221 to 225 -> 4.12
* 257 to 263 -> 2.44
